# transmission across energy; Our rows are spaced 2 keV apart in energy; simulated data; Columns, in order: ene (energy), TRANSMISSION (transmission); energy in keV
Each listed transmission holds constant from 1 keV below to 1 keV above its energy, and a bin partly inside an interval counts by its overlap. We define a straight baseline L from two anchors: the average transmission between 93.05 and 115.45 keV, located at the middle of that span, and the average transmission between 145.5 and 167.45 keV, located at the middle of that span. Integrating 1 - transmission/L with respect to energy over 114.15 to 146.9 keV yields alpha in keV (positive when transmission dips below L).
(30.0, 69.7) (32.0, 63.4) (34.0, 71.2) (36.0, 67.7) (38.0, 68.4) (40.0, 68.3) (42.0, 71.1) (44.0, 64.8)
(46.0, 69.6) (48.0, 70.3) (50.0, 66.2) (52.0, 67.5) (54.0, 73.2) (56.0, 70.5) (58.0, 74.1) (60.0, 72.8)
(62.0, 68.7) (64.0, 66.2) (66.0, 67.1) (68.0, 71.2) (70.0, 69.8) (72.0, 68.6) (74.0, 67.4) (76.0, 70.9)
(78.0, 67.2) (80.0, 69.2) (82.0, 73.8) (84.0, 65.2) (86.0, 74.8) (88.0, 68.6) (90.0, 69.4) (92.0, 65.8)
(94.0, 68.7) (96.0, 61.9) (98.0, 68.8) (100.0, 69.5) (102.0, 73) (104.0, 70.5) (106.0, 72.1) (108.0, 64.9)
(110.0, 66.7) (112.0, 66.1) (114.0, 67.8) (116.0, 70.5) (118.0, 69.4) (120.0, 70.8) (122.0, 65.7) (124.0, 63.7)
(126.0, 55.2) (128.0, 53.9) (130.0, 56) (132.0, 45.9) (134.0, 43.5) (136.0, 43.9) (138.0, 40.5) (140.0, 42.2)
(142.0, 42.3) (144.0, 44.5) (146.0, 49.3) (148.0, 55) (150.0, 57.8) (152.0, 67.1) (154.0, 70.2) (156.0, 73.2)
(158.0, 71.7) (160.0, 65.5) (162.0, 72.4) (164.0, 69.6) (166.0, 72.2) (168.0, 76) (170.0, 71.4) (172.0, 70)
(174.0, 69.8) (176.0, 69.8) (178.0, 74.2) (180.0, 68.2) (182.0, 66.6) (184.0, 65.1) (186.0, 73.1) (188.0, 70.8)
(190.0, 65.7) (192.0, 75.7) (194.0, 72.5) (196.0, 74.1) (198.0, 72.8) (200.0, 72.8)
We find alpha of 6.52 keV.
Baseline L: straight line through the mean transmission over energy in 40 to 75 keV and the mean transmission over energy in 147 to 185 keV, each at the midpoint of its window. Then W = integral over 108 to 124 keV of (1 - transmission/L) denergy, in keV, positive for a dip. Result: 0.3 keV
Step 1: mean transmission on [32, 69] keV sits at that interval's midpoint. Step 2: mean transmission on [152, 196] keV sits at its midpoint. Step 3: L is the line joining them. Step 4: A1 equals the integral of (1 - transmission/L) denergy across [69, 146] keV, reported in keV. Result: 7.9 keV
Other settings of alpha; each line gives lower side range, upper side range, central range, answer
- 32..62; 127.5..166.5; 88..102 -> -1.0 keV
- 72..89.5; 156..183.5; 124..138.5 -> 4.2 keV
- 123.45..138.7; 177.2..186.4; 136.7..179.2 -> -1.7 keV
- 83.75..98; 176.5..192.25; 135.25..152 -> 5.0 keV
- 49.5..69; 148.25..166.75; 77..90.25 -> -0.1 keV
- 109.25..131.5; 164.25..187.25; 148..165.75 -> 0.1 keV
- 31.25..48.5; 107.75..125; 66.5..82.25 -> -0.4 keV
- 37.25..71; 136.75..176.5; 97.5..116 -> -0.9 keV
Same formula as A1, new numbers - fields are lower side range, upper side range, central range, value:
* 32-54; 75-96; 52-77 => -0.4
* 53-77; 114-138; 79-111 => -2.5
